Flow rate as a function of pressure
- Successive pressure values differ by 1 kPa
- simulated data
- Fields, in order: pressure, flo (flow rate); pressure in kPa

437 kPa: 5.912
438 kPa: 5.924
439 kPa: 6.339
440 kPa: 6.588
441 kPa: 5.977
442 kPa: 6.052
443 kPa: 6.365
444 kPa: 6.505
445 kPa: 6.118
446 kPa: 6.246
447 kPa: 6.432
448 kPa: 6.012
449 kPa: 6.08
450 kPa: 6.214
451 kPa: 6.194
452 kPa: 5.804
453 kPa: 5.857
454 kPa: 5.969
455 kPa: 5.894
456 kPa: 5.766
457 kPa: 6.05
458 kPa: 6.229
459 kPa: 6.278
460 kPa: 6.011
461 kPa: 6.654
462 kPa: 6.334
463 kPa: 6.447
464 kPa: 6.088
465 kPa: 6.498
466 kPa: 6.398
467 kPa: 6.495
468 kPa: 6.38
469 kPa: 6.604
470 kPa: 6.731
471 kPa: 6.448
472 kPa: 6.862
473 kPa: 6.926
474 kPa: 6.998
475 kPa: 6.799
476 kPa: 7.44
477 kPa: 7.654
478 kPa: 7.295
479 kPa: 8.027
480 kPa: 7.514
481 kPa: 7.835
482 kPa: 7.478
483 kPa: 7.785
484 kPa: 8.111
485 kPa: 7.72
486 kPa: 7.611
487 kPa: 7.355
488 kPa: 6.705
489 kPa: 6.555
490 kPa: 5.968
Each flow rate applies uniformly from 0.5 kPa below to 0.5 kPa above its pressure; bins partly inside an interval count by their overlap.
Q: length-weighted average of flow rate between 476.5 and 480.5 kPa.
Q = 7.62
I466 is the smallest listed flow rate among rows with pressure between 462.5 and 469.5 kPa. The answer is 6.088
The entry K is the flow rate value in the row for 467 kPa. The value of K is 6.495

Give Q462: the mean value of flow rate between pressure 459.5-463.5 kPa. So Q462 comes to 6.36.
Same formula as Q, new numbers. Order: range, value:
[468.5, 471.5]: 6.59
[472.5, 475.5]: 6.91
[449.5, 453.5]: 6.02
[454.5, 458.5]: 5.98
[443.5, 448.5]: 6.26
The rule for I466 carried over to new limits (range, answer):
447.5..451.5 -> 6.012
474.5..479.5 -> 6.799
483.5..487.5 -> 7.355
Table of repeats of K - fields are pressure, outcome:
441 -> 5.977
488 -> 6.705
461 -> 6.654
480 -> 7.514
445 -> 6.118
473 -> 6.926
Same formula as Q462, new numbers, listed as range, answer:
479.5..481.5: 7.67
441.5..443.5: 6.21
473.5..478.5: 7.24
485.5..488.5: 7.22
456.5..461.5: 6.24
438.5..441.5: 6.3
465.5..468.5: 6.42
